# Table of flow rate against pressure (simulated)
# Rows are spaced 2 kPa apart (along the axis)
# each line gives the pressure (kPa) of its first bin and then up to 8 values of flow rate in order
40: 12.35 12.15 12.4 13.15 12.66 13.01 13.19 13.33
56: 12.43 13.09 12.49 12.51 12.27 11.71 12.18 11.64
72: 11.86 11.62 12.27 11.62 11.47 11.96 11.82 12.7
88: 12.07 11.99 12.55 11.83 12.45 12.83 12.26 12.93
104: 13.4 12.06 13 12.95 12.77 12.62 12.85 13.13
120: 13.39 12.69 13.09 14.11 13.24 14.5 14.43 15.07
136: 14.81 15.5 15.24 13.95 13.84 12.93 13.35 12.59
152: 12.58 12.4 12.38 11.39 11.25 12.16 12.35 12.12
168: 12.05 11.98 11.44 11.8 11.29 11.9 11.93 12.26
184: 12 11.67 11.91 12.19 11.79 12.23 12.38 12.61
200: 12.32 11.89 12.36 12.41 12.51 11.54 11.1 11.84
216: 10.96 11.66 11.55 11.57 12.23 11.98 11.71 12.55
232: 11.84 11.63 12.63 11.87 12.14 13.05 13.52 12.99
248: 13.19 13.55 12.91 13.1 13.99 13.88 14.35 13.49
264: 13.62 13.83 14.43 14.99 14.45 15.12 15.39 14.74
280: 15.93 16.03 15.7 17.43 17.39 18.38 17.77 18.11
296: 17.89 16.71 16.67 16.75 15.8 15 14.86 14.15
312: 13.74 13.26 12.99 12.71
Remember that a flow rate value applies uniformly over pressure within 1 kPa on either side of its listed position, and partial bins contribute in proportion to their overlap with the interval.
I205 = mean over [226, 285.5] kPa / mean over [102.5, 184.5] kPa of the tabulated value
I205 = 1.1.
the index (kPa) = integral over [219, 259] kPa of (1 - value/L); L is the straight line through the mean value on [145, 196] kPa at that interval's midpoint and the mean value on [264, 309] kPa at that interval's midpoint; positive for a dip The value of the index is 5.0 kPa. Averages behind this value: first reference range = 12.1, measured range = 12.6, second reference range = 16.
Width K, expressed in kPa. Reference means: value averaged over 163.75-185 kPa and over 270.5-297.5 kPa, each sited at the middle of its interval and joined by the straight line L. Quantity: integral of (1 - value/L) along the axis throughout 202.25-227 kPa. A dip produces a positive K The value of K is 3.20 kPa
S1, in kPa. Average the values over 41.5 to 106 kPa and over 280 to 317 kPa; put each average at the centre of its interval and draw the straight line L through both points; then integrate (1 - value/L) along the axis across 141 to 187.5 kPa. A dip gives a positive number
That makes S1 5.3 kPa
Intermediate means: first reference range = 12.4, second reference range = 16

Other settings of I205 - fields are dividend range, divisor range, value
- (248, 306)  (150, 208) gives 1.28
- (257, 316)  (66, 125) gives 1.25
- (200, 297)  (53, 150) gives 1.06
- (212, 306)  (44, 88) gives 1.15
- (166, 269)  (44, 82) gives 1.00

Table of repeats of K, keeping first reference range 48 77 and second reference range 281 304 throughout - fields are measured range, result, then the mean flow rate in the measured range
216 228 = 3.0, 11.7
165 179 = 2.7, 11.8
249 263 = 2.4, 13.6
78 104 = 1.5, 12.3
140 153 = 0.7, 13.4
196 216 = 4.3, 12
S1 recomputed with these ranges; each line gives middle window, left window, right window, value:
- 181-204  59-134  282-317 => 3.4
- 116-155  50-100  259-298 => -1.2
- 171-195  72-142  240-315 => 3.5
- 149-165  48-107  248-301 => 1.7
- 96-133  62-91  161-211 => -3.4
